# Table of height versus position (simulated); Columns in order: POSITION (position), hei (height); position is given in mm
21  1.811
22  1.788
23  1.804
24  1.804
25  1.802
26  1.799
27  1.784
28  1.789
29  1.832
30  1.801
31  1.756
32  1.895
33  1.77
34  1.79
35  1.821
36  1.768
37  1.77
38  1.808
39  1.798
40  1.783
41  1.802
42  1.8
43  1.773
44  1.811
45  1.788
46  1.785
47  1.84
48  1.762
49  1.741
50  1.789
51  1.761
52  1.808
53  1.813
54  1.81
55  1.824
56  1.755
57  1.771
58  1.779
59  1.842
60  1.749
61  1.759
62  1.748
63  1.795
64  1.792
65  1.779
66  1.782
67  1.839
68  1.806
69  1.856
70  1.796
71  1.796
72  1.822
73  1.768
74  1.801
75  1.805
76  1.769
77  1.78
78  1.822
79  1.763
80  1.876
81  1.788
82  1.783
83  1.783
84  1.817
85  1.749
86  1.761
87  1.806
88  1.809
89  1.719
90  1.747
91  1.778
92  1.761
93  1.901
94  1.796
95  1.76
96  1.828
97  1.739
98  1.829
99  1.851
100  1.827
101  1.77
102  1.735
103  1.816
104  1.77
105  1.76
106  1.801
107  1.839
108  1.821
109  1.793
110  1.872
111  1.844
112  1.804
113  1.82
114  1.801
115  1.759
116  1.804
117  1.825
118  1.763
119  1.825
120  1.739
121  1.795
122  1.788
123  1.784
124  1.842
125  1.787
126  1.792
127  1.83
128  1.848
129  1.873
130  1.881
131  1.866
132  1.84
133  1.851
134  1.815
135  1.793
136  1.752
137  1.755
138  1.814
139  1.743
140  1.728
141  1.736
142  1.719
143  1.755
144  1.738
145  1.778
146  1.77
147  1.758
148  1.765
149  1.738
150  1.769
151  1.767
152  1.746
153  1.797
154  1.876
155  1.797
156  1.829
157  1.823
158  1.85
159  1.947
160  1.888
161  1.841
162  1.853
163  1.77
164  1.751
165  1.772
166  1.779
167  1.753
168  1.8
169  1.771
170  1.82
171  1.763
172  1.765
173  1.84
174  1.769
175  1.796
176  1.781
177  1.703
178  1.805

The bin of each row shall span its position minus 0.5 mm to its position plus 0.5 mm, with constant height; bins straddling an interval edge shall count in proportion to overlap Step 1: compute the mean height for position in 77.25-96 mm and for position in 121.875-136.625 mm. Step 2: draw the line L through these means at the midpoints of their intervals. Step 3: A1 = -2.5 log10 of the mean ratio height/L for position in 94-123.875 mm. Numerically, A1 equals 0.01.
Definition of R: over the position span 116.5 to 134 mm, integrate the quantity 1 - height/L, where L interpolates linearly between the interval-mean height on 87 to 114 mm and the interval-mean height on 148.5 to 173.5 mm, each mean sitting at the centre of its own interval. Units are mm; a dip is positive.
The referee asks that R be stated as -0.2 mm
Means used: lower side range 1.8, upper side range 1.8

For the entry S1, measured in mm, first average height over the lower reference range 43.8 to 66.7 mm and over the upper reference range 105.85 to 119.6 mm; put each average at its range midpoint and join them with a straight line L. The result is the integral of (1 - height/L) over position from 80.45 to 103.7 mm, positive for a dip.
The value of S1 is 0.2 mm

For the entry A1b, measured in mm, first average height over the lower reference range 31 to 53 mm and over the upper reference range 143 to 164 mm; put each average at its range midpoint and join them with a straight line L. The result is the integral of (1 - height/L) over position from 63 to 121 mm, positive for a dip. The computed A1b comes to 0.0 mm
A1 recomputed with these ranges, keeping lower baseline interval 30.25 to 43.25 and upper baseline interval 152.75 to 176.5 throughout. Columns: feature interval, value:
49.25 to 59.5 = 0.00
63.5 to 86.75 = 0.00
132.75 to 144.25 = 0.03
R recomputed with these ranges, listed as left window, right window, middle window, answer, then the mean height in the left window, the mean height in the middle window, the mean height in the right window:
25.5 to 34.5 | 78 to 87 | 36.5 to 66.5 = 0.18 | 1.8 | 1.79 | 1.79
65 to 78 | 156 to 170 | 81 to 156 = 0.65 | 1.8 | 1.79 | 1.82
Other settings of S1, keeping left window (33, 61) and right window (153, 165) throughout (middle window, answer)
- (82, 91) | 0.15 mm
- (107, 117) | 0.00 mm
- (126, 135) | -0.11 mm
